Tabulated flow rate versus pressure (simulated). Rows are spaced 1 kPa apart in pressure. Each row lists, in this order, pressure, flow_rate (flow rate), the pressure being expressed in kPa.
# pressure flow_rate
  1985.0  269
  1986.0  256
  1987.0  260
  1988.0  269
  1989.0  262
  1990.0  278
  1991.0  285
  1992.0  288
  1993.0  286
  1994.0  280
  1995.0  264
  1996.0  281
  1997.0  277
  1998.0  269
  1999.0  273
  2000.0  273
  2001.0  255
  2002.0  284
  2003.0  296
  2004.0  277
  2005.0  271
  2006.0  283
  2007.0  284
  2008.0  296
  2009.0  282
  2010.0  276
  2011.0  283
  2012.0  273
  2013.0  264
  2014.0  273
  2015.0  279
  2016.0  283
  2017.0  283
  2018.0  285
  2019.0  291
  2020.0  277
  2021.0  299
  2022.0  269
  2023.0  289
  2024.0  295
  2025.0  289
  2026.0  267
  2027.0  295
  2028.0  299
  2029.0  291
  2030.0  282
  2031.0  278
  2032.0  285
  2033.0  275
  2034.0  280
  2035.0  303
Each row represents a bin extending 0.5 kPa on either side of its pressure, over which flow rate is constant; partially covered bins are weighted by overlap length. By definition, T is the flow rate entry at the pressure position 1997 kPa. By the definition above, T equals 277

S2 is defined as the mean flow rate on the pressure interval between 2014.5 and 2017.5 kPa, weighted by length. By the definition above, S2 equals 282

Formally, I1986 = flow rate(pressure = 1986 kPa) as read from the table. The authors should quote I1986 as 256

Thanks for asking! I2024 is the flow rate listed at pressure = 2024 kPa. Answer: 295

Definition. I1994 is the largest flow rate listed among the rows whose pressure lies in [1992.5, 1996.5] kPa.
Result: 286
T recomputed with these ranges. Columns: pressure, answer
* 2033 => 275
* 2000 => 273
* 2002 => 284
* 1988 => 269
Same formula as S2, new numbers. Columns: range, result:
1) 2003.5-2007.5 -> 279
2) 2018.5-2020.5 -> 284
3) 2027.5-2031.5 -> 288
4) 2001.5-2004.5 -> 286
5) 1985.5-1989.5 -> 262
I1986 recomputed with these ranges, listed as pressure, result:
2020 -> 277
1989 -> 262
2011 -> 283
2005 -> 271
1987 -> 260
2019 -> 291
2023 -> 289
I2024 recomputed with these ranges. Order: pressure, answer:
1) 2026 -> 267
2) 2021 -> 299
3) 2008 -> 296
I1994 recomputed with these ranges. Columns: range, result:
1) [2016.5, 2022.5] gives 299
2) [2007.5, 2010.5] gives 296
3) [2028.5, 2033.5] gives 291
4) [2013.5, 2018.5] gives 285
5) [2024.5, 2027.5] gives 295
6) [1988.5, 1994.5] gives 288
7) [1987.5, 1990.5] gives 278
